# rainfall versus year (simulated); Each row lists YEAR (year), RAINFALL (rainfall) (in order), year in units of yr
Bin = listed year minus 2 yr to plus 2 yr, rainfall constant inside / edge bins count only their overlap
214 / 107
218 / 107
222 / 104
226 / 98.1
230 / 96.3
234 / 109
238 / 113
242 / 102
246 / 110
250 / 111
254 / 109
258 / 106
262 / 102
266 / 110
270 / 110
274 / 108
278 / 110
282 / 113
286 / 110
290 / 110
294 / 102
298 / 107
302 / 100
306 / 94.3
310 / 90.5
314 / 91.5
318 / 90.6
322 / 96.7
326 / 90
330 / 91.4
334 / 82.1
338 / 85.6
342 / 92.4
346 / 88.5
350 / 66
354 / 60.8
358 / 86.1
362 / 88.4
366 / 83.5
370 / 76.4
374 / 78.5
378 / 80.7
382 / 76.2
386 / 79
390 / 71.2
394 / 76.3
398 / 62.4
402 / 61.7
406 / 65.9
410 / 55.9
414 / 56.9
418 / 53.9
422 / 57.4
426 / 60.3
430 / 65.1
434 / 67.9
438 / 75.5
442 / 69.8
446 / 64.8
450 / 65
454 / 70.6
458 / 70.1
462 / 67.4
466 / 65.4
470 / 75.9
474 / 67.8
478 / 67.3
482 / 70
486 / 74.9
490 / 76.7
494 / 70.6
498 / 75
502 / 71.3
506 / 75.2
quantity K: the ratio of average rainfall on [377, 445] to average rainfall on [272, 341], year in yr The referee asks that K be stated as 0.68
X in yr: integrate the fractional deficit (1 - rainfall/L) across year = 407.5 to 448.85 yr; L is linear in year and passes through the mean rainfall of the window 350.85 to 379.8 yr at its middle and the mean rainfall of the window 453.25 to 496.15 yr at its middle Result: 6.2 yr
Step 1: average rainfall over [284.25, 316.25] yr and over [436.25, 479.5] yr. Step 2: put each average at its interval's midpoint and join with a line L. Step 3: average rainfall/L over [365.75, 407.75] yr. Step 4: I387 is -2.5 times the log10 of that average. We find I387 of 0.14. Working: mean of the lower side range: 101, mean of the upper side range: 69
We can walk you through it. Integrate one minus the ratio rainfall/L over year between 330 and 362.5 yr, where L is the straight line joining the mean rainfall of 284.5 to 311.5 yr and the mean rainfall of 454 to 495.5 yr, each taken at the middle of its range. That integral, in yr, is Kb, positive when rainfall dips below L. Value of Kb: 4.2 yr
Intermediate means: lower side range 102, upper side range 70.6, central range 81.5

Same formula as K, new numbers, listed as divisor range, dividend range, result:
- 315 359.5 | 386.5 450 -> 0.76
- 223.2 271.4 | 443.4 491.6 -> 0.65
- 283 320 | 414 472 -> 0.66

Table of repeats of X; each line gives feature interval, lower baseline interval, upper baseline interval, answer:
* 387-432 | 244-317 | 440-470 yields 8.7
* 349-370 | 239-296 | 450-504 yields 3.3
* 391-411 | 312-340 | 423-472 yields 2.9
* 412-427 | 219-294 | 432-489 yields 3.9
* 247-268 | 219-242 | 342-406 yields -1.9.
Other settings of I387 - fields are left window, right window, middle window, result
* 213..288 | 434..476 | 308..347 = 0.03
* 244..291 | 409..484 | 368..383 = 0.07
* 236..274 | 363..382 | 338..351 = 0.03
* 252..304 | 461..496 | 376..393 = 0.15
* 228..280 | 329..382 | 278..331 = -0.06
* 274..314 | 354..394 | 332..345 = 0.04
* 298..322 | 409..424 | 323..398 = -0.06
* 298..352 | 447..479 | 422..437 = 0.15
